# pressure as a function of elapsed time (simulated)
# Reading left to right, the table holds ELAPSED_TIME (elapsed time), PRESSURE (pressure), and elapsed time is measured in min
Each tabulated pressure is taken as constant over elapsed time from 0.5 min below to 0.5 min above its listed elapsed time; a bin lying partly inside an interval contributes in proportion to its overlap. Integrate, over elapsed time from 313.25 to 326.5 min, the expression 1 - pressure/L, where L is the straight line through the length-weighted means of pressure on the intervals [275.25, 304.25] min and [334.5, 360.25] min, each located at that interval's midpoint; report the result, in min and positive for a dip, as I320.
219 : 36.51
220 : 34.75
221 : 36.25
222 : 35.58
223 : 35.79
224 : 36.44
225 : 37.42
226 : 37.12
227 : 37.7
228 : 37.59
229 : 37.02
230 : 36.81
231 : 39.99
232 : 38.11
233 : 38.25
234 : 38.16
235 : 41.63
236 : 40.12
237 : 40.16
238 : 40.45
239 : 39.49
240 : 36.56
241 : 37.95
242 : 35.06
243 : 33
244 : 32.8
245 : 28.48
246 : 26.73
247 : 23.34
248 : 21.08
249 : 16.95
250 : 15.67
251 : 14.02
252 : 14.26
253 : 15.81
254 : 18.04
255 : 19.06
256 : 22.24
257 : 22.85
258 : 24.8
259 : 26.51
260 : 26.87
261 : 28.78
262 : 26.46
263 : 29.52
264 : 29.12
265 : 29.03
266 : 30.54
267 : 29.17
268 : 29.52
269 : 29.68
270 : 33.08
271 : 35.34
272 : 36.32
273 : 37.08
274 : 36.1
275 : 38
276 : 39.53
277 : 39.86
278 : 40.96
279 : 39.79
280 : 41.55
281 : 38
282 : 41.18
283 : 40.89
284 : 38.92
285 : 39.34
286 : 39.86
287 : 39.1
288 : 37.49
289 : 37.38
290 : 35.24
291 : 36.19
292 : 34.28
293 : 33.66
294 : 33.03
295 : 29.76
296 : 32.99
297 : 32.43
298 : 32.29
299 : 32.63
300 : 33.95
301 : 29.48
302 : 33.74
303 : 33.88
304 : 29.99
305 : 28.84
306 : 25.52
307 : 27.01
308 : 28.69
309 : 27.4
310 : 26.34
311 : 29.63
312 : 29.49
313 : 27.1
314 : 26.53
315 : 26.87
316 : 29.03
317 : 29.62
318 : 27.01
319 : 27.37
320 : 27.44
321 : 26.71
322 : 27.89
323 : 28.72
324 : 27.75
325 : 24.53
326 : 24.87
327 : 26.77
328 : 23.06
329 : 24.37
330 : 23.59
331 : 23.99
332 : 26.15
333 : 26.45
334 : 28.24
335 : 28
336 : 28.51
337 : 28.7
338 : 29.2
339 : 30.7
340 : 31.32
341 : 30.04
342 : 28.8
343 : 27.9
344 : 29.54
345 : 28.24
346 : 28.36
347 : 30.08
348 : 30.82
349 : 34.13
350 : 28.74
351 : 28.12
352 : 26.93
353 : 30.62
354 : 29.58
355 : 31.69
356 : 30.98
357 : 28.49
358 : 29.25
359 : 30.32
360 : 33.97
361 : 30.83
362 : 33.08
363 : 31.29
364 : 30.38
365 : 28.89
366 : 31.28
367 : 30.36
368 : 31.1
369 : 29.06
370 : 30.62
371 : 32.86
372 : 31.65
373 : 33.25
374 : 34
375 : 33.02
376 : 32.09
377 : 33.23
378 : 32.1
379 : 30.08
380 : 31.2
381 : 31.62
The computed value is 2.2 min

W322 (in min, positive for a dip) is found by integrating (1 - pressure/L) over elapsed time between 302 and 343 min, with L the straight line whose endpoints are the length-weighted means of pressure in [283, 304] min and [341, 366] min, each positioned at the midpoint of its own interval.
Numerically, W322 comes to 6.0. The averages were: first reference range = 34.8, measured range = 27.7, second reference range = 30.1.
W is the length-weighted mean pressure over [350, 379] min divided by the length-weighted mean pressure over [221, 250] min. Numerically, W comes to 0.89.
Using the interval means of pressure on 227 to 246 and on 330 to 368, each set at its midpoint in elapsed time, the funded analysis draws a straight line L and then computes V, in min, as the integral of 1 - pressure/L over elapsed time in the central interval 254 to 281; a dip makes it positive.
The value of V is 2.62 min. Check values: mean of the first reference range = 37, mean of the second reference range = 29.5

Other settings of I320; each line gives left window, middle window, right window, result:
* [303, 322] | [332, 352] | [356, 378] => 0.5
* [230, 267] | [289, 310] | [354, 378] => -1.1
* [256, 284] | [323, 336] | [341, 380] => 2.3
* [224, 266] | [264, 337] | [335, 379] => -2.9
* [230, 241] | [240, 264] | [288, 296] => 8.3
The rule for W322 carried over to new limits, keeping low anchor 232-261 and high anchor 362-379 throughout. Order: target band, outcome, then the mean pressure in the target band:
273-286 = -4.5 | 39.4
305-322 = 1.4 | 27.7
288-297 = -1.4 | 34.2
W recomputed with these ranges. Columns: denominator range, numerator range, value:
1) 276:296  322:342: 0.72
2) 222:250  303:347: 0.80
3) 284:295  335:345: 0.81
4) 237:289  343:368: 0.97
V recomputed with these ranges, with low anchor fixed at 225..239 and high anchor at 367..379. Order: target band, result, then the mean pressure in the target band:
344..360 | 1.48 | 29.9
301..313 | 2.06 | 29.1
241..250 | 2.58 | 27.1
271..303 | -0.31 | 36.4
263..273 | 1.47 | 31.5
